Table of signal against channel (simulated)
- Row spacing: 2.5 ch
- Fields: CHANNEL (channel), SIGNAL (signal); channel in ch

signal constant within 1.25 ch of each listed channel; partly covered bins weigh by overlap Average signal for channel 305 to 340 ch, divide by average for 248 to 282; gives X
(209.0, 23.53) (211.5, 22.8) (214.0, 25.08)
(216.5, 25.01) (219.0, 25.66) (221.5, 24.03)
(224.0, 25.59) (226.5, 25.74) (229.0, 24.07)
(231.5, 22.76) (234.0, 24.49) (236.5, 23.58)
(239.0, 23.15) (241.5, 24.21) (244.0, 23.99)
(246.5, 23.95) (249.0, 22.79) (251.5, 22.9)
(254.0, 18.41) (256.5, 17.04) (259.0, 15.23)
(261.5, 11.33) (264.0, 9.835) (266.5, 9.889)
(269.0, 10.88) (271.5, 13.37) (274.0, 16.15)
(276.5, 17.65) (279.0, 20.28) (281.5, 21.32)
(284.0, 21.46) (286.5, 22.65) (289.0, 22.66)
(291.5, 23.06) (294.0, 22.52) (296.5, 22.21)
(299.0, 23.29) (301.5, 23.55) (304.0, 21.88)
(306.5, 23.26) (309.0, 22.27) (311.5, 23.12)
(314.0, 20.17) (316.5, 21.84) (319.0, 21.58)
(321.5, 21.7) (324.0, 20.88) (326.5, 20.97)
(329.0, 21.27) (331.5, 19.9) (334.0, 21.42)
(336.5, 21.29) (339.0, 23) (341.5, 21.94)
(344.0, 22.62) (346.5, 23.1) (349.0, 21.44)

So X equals 1.35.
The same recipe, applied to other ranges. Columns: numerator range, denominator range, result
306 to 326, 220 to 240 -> 0.90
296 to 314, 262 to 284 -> 1.49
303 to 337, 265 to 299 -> 1.14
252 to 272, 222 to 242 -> 0.56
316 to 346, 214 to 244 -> 0.88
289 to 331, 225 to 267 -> 1.08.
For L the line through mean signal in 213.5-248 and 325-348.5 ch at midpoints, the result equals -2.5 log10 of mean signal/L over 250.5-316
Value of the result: 0.20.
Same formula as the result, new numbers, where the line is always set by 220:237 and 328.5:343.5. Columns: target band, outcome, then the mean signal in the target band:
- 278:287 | 0.08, 21.4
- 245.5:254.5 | 0.07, 22.3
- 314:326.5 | 0.03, 21.3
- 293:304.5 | -0.01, 22.7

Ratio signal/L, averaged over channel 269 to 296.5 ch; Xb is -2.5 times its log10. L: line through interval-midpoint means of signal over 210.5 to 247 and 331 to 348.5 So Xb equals 0.17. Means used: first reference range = 24.3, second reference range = 22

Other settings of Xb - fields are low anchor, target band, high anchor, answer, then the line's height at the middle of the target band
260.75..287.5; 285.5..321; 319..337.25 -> -0.20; 18.7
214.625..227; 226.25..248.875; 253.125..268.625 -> -0.19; 20.2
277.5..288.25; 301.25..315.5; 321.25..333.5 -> -0.06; 21.1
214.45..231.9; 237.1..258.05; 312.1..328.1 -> 0.09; 23.9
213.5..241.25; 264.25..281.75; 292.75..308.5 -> 0.48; 23.4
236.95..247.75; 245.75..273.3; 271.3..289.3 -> 0.36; 21.9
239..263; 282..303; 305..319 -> -0.06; 21.4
